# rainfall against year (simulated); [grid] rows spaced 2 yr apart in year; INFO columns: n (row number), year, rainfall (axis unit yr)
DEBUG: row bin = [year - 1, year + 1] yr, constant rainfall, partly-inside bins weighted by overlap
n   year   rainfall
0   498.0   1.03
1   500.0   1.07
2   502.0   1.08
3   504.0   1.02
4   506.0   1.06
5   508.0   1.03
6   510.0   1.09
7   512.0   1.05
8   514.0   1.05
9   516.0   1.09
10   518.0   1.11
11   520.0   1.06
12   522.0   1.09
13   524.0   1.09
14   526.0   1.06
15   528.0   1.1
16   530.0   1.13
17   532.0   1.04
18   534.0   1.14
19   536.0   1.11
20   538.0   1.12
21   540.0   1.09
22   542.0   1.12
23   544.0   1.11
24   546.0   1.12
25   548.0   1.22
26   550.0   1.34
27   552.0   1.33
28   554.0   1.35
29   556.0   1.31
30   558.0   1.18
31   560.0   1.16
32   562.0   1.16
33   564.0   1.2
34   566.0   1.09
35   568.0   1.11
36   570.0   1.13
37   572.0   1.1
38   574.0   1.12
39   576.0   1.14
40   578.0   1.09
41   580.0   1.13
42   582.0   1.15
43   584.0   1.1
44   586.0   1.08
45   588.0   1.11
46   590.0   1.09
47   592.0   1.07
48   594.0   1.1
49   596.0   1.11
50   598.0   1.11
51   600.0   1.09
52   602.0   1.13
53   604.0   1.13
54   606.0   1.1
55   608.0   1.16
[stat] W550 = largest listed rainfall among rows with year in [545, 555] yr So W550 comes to 1.35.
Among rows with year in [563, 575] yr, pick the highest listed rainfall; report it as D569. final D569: 1.2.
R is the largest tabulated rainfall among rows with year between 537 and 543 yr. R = 1.12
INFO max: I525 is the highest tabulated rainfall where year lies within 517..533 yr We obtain 1.13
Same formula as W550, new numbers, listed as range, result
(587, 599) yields 1.11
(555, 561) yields 1.31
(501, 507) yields 1.08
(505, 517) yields 1.09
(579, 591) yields 1.15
